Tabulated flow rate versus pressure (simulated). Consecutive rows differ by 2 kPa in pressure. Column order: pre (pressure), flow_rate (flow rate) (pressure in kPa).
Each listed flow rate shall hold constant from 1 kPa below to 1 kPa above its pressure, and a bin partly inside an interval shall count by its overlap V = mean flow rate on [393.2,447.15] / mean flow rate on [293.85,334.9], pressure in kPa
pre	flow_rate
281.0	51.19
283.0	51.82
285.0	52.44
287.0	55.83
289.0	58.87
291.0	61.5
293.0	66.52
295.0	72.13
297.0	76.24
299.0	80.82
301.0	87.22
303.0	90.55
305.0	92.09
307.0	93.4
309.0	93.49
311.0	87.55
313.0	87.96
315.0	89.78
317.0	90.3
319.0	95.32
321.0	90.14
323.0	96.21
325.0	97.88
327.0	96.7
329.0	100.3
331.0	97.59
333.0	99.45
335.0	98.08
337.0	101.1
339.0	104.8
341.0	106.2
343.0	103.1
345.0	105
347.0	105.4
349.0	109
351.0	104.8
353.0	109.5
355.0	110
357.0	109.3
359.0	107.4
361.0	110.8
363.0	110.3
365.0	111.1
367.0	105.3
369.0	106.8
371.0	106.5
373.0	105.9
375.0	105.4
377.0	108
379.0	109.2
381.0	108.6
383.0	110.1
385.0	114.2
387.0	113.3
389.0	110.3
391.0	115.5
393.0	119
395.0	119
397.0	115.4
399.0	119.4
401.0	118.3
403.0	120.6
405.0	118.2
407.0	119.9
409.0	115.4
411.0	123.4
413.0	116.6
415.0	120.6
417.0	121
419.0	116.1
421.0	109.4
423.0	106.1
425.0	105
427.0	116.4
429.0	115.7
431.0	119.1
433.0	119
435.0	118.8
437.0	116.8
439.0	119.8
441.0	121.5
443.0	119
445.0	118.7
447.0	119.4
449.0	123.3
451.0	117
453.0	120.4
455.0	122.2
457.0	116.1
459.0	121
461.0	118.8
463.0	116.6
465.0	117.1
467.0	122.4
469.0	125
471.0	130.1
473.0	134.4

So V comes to 1.3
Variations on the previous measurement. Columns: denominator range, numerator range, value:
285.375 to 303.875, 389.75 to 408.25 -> 1.66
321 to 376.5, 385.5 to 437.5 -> 1.12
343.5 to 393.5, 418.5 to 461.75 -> 1.08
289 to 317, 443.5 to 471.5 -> 1.46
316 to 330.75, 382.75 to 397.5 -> 1.20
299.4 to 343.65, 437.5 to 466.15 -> 1.25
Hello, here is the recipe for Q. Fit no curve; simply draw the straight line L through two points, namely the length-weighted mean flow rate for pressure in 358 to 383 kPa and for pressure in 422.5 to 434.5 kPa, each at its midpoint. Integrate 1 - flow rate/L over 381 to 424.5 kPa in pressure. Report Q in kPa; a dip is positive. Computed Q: -1.8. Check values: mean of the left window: 108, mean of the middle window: 116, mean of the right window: 114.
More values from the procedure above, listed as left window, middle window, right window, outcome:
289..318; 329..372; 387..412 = -2.5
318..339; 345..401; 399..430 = -1.6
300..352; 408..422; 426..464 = -0.5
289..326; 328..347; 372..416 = -1.3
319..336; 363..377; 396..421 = 0.1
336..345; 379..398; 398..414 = 0.2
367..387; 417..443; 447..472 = 0.2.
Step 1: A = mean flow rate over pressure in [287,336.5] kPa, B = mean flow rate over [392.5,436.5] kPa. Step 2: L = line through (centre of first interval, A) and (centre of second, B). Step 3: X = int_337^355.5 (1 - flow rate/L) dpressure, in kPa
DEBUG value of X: -1.7 kPa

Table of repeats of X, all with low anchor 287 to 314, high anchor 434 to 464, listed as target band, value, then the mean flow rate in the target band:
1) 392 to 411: -2.1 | 119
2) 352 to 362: -1.5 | 109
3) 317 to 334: -2.0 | 96.3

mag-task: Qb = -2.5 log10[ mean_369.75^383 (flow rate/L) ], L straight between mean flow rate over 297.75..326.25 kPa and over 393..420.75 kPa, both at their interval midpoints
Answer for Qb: 0.02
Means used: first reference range 90.8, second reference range 119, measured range 107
